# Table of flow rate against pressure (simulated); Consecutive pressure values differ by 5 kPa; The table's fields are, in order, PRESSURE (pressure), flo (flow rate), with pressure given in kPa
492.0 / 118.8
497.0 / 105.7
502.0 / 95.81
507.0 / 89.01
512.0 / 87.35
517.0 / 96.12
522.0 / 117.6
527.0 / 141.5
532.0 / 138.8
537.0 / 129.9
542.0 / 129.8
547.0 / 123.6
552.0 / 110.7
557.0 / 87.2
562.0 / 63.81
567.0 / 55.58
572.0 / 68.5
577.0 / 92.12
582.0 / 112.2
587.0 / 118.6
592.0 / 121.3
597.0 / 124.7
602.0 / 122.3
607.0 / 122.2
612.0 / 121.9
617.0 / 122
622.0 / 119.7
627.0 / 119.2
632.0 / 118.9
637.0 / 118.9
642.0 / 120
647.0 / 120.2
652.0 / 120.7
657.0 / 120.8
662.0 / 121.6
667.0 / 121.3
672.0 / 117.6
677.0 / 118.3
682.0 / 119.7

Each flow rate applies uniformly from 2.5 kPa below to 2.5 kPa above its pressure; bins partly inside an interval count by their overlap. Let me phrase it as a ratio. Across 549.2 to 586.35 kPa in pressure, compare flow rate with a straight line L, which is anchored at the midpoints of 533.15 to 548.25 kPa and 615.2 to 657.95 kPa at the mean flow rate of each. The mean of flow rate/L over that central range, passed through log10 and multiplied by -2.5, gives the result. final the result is 0.415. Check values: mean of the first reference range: 129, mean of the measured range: 86.3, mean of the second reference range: 120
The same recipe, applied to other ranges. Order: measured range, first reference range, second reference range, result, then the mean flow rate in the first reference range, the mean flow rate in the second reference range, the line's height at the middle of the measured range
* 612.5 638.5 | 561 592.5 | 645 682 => -0.13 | 89.6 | 120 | 107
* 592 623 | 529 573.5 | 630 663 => -0.09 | 102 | 120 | 113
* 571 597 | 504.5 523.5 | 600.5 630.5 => 0.07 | 96.5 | 121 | 113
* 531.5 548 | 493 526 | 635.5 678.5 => -0.23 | 101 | 120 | 105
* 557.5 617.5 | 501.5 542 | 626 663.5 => 0.15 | 114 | 120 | 117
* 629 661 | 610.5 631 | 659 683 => 0.00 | 121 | 120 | 120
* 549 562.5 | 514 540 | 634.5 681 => 0.32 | 124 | 120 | 123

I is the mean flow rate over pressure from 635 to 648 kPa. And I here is 120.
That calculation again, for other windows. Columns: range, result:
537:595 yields 100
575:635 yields 118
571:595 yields 105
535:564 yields 108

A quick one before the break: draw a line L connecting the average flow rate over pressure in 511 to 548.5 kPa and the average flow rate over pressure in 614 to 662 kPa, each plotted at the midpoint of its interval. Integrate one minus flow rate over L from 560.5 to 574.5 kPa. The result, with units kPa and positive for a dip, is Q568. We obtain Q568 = 6.8 kPa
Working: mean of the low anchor 122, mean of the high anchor 120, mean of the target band 62.5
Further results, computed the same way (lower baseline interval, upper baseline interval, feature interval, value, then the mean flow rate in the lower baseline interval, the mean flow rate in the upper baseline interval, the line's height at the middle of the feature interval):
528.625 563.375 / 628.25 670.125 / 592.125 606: -0.7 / 114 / 120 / 117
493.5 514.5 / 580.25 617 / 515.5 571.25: -1.3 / 95.6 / 121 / 106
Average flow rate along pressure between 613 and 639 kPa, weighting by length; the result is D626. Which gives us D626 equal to 120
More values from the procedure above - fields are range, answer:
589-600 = 123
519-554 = 127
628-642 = 119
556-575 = 67.9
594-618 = 123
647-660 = 121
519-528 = 126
